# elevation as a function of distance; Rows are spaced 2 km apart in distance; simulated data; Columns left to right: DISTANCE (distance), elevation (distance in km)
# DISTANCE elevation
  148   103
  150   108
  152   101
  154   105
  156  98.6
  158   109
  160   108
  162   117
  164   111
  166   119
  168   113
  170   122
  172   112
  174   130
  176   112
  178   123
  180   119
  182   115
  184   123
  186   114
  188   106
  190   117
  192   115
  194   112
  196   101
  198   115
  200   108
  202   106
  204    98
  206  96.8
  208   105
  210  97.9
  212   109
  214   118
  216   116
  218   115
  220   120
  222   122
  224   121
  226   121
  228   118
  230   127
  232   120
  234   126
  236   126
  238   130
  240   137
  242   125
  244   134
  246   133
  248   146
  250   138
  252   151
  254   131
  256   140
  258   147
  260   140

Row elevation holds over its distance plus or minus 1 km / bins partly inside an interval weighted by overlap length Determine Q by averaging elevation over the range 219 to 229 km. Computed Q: 120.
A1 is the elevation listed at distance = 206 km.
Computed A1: 96.8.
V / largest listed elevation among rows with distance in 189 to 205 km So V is 117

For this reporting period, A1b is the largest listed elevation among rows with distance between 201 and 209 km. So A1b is 106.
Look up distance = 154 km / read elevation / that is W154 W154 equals 105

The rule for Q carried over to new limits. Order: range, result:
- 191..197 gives 109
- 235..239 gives 128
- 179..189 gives 115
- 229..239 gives 126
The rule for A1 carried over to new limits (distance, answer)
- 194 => 112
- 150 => 108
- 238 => 130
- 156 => 98.6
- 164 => 111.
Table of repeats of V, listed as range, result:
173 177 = 130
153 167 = 119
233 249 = 146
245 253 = 151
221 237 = 127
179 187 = 123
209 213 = 109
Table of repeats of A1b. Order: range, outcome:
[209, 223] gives 122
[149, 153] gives 108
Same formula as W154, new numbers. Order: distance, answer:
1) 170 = 122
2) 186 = 114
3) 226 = 121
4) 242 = 125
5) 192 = 115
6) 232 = 120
